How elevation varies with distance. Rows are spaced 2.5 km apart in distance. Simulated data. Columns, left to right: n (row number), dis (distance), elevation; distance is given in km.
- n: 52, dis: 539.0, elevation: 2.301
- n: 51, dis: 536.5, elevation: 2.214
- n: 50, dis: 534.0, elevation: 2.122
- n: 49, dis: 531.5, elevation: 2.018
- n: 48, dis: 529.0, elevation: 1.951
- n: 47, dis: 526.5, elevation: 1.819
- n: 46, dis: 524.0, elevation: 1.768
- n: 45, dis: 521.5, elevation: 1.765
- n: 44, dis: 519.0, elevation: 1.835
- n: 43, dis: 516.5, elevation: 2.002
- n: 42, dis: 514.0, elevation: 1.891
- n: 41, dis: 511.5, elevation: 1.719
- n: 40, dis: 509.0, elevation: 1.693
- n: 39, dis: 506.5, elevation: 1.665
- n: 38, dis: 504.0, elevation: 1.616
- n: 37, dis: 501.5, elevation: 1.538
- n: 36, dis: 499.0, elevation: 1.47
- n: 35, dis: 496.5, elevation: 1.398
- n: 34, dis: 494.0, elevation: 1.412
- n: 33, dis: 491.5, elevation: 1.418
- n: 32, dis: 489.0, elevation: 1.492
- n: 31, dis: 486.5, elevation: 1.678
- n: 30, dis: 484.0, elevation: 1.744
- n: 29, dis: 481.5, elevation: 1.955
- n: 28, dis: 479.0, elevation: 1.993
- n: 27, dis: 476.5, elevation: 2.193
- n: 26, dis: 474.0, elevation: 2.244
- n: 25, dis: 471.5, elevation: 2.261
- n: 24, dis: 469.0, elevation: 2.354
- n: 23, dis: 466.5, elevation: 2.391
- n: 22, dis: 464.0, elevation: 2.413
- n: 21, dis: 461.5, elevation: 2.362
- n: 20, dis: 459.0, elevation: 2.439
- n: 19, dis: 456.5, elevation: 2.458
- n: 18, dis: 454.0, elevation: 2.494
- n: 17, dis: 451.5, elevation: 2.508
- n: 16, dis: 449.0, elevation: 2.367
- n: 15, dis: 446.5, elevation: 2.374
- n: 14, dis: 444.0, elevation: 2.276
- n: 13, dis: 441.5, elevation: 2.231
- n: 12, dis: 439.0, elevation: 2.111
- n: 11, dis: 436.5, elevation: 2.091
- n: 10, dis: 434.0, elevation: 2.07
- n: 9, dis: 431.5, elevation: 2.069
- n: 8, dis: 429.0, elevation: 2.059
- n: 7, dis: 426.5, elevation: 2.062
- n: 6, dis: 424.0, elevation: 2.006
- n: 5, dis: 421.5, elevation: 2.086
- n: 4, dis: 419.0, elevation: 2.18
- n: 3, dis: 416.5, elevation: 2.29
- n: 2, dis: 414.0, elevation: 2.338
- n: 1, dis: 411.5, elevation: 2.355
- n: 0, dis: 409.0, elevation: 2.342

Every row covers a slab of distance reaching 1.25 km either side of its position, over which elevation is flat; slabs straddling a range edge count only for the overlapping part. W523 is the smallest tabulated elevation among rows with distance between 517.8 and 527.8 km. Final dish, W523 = 1.765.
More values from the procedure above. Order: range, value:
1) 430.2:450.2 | 2.069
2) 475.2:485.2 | 1.744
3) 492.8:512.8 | 1.398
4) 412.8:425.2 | 2.006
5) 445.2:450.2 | 2.367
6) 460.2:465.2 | 2.362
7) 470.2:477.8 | 2.193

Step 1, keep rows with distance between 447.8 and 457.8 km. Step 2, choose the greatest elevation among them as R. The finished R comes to 2.508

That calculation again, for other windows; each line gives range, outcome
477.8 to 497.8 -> 1.993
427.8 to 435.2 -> 2.07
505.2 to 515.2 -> 1.891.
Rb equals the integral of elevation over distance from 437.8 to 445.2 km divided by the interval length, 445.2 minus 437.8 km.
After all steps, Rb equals 2.21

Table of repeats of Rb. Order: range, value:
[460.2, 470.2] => 2.38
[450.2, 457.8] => 2.49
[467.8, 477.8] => 2.26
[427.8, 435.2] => 2.07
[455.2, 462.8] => 2.42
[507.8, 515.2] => 1.77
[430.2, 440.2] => 2.08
